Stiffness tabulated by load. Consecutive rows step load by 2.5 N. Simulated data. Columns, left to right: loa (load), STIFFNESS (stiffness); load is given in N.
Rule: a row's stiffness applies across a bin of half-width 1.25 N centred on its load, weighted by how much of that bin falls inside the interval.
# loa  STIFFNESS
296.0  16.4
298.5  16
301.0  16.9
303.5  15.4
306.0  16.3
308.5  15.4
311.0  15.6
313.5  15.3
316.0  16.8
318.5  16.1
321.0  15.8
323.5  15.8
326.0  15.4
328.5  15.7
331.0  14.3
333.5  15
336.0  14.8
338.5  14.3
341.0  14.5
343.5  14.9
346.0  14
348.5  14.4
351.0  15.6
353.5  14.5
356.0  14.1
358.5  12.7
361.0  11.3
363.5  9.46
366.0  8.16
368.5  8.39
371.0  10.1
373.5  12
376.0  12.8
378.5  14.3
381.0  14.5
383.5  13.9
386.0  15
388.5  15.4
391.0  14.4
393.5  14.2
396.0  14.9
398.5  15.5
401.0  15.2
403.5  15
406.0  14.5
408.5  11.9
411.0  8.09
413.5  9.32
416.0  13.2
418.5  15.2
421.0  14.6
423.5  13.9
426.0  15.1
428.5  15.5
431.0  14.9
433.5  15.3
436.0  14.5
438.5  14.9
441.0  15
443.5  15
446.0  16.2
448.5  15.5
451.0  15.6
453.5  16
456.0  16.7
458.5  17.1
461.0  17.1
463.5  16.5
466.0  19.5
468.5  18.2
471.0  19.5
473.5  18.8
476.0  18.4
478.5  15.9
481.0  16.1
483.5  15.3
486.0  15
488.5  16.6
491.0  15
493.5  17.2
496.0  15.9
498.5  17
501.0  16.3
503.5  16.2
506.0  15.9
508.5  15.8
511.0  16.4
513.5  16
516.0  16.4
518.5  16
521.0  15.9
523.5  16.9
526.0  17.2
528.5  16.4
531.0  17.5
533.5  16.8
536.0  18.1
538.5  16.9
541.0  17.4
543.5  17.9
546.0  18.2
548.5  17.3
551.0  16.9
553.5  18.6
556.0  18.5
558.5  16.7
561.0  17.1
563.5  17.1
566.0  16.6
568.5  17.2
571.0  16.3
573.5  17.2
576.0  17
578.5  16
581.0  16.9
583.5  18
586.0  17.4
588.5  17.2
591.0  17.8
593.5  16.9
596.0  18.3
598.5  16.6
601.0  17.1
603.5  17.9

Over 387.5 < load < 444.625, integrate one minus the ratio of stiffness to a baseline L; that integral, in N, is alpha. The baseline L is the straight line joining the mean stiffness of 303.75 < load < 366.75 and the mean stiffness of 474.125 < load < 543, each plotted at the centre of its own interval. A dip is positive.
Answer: 4.72 N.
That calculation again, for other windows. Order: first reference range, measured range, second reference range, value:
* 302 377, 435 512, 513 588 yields -2.30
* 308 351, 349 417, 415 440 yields 9.18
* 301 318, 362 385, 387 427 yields 4.65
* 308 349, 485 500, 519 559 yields 0.63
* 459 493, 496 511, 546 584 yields 0.77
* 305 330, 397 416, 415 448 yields 2.84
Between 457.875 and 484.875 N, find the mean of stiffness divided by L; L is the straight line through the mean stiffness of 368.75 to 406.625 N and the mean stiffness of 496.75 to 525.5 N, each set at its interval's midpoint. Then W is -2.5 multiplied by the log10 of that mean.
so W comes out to -0.130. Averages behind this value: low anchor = 14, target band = 17.5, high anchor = 16.3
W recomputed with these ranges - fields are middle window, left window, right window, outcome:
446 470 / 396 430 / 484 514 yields -0.13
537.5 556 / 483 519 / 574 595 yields -0.06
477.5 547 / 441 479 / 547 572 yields 0.04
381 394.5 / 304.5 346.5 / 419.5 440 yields 0.03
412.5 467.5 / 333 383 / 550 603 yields -0.05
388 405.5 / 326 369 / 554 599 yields -0.05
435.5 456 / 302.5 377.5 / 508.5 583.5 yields 0.01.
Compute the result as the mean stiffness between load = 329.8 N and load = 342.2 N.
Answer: 14.6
